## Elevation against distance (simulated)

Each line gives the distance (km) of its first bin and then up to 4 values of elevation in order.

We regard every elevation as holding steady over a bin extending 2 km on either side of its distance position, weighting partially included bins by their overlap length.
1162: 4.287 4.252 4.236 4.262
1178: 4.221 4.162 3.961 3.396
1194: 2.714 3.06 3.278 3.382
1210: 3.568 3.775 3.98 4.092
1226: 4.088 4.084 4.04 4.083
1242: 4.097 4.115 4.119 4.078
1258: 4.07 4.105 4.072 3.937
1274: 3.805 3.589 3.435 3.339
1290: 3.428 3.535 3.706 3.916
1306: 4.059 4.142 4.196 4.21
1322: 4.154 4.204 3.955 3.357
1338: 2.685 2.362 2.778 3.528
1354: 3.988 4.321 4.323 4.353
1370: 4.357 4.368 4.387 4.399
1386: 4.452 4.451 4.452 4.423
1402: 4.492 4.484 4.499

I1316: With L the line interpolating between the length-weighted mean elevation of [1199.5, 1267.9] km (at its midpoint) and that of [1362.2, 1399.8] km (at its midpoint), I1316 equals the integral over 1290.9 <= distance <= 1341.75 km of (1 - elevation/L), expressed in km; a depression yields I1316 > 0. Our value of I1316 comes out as 5.0 km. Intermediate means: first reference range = 3.94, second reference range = 4.4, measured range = 3.78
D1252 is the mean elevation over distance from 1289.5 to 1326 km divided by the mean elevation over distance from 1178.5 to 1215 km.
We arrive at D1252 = 1.13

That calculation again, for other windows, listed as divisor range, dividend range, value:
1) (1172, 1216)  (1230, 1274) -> 1.12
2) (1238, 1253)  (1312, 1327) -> 1.02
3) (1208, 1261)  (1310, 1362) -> 0.92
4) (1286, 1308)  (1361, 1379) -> 1.18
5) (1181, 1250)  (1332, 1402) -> 1.05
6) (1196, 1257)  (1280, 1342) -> 0.96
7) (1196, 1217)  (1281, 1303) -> 1.03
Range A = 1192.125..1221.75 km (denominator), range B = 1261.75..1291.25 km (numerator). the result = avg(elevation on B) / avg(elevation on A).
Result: 1.1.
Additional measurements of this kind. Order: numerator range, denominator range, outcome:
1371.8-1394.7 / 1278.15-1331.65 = 1.14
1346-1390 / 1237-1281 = 1.05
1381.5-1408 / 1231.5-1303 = 1.15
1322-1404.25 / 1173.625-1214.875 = 1.11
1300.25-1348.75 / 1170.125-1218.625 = 1.00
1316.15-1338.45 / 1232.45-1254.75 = 0.94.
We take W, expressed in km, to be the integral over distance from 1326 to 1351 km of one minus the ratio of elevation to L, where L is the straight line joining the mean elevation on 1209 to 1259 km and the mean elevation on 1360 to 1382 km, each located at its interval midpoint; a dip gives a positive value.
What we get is 6.4 km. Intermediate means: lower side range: 4.02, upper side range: 4.36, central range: 3.18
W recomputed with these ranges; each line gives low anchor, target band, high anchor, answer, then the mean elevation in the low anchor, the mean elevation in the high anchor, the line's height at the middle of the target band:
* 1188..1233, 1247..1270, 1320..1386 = -2.4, 3.59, 3.86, 3.68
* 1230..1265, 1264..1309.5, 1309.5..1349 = 1.4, 4.09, 3.58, 3.84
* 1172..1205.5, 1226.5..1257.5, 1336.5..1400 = -3.0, 3.62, 3.99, 3.73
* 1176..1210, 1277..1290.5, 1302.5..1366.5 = 0.9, 3.52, 3.78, 3.69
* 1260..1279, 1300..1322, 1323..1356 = -3.1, 3.92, 3.38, 3.6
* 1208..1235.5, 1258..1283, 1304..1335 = 0.9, 3.95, 4.06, 4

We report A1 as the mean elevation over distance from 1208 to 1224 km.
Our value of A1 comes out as 3.85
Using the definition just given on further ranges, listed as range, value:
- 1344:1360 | 3.65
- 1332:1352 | 2.94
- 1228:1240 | 4.07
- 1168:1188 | 4.17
